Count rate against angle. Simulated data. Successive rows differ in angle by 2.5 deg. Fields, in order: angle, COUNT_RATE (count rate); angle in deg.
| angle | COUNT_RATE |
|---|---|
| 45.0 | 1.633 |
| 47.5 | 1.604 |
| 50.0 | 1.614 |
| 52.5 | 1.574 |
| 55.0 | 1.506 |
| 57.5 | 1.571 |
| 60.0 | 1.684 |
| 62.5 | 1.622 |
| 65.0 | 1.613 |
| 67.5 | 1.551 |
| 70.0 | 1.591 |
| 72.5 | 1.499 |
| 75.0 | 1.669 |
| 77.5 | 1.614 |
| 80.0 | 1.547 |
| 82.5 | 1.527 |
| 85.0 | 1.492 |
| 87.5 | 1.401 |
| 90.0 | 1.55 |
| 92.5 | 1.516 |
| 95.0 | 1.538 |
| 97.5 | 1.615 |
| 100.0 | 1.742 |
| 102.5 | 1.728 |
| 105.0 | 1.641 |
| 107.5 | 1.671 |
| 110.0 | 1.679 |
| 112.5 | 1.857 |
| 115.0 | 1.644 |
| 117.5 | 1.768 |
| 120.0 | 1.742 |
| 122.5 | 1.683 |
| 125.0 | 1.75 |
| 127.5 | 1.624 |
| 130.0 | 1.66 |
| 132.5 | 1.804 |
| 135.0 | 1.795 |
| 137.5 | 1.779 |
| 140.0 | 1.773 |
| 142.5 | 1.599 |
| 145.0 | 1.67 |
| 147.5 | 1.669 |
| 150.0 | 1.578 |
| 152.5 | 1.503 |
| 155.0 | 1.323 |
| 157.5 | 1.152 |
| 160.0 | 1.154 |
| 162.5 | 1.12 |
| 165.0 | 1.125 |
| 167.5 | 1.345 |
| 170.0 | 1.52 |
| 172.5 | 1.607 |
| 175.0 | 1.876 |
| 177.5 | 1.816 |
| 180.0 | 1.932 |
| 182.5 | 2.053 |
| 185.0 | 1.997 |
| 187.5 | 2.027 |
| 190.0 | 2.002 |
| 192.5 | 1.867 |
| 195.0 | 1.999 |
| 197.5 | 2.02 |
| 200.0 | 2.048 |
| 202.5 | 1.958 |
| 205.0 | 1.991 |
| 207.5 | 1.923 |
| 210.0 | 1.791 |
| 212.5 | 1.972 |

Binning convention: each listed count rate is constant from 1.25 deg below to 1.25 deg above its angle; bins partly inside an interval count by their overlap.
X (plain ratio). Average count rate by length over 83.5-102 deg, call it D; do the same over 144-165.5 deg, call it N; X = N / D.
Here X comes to 0.88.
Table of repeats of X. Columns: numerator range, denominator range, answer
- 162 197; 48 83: 1.11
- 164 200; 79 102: 1.17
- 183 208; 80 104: 1.27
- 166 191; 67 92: 1.17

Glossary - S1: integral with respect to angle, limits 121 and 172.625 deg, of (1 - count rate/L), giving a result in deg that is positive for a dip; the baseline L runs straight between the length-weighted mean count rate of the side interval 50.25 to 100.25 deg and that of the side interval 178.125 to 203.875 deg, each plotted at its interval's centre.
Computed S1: 8.1 deg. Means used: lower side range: 1.57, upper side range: 1.99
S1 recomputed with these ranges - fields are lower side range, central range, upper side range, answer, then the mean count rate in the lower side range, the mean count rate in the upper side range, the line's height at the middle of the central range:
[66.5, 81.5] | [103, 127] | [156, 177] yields -3.60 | 1.58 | 1.38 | 1.49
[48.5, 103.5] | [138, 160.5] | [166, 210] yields 3.28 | 1.58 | 1.87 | 1.77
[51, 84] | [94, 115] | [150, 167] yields -3.38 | 1.58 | 1.26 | 1.45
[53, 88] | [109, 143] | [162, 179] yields -4.28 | 1.57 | 1.51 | 1.54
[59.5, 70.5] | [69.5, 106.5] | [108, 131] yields 1.65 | 1.61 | 1.71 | 1.65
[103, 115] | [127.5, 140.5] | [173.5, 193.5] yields 0.27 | 1.71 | 1.94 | 1.79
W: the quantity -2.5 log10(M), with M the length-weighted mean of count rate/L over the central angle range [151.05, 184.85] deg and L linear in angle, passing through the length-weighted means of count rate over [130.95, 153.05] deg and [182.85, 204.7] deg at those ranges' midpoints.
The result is 0.214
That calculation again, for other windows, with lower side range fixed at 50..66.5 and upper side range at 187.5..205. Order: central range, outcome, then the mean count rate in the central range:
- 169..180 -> 0.11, 1.73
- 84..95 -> 0.13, 1.5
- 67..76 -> 0.04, 1.58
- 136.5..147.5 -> 0.08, 1.7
